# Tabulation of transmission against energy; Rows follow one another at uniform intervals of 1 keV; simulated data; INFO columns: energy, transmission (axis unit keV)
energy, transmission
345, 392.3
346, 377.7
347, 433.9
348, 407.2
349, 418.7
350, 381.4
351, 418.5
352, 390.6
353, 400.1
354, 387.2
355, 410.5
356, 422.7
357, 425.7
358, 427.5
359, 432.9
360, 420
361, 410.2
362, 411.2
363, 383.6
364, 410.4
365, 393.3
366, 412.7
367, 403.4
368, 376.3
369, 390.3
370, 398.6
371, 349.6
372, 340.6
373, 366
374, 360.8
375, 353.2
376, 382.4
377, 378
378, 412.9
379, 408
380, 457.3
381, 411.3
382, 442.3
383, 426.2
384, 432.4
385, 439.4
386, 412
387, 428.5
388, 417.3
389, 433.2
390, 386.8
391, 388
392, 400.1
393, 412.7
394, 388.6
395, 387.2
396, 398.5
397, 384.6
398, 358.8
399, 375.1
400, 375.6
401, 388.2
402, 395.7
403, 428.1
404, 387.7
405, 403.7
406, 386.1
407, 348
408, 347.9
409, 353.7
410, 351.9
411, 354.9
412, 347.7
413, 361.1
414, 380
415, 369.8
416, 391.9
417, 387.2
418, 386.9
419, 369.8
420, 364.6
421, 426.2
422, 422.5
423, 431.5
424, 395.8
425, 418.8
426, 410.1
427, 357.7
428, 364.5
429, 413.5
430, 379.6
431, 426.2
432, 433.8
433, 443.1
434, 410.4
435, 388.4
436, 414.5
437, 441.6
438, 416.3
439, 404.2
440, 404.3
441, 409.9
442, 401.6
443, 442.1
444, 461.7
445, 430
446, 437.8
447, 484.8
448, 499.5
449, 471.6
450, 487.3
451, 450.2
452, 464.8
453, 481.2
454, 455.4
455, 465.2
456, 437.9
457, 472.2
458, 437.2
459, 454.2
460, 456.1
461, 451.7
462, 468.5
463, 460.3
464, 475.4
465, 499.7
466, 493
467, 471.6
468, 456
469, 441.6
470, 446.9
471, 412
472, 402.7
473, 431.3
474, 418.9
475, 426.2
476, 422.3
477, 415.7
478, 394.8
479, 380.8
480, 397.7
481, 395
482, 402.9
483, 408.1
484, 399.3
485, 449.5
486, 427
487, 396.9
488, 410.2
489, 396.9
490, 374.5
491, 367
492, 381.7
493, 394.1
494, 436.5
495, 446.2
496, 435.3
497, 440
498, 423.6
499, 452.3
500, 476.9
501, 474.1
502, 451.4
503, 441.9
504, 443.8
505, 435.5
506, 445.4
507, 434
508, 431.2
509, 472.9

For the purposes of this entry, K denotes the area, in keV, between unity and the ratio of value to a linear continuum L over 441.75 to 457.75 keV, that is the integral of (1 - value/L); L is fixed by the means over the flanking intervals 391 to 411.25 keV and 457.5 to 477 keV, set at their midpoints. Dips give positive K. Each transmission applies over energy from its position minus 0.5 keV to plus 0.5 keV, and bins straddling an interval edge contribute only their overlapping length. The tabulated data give -1.08 keV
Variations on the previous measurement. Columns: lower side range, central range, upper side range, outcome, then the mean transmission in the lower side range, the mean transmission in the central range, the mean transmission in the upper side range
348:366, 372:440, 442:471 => 6.0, 409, 395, 461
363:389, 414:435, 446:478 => 1.5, 400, 399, 454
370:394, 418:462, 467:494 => -2.5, 401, 430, 411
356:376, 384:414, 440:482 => 1.7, 393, 388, 444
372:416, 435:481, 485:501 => -3.7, 391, 442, 420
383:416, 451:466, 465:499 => -1.9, 389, 463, 420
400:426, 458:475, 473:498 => -2.0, 384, 451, 410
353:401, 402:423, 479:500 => 1.3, 400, 380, 413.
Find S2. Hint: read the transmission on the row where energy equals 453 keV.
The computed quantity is 481.2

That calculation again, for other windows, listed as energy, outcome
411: 354.9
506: 445.4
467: 471.6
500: 476.9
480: 397.7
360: 420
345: 392.3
